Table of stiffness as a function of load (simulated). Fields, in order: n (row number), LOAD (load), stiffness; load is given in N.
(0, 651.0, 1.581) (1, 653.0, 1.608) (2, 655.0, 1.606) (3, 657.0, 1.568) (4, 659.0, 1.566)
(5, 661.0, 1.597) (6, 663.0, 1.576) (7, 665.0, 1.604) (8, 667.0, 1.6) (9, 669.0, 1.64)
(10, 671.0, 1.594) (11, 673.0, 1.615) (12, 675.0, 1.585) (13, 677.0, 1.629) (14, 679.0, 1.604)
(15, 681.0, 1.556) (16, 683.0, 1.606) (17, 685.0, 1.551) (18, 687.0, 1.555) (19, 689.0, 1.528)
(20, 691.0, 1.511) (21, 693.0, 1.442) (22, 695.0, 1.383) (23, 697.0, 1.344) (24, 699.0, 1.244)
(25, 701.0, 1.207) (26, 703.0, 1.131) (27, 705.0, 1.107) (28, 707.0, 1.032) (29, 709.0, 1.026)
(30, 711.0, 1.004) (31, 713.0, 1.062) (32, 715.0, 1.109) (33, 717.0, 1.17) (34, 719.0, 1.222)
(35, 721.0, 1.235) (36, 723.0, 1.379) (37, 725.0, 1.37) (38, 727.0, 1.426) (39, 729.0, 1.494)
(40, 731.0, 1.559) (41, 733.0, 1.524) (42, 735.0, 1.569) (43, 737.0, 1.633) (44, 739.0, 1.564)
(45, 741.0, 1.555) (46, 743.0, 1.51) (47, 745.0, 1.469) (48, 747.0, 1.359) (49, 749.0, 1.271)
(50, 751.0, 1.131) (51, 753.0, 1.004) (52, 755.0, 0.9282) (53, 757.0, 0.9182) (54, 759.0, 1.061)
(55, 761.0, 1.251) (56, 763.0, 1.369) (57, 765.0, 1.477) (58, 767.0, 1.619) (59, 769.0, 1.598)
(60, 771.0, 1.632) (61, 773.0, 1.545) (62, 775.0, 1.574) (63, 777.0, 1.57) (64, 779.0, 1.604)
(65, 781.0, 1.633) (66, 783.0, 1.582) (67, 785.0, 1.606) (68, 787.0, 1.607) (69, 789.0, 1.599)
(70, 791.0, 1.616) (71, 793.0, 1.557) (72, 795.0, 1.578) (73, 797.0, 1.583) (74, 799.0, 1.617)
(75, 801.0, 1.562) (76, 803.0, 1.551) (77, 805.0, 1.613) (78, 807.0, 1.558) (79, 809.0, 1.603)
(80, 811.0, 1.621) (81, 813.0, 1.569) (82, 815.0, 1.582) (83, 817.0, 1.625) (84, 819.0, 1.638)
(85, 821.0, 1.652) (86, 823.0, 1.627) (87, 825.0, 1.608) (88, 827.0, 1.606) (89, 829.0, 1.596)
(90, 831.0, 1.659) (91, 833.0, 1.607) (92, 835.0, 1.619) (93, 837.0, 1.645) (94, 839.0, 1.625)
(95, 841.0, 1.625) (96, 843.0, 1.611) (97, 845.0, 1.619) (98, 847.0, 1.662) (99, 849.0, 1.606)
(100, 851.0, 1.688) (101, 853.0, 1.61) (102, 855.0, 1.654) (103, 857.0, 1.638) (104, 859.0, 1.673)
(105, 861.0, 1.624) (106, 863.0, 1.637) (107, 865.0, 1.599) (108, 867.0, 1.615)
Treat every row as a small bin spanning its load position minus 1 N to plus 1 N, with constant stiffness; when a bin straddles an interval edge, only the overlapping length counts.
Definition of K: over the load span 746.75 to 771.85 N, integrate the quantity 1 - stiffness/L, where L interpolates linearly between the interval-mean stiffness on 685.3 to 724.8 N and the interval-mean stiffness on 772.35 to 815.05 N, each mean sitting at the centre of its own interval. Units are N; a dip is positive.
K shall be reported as 3.2 N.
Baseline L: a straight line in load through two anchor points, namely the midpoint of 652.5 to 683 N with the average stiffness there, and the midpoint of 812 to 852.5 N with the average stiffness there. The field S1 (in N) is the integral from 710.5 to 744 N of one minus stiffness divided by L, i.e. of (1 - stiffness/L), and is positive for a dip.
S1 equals 4.7 N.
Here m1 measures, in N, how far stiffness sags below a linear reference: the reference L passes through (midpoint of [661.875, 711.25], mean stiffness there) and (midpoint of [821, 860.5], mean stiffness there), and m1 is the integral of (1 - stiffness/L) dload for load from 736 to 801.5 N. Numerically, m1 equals 3.4 N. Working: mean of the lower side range 1.43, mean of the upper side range 1.63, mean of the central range 1.46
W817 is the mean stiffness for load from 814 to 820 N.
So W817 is 1.61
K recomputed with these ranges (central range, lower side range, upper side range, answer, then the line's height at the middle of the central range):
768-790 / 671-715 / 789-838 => -0.85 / 1.54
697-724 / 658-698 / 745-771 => 5.31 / 1.44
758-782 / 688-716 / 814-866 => -1.18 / 1.42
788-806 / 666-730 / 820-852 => -0.35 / 1.56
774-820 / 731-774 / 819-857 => -2.51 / 1.51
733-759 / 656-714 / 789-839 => 3.22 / 1.51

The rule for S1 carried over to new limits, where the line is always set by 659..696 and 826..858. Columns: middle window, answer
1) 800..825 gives 0.27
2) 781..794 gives 0.09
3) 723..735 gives 0.84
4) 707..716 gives 3.02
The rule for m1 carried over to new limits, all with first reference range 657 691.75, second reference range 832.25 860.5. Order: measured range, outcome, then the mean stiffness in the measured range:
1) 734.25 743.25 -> 0.2 N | 1.57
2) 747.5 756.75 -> 3.0 N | 1.09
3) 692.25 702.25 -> 1.7 N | 1.32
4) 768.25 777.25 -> 0.2 N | 1.58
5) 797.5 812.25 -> 0.3 N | 1.59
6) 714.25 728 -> 2.8 N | 1.28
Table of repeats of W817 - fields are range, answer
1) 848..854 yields 1.63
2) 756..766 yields 1.22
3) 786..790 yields 1.6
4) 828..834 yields 1.62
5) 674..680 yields 1.61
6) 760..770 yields 1.46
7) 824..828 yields 1.61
